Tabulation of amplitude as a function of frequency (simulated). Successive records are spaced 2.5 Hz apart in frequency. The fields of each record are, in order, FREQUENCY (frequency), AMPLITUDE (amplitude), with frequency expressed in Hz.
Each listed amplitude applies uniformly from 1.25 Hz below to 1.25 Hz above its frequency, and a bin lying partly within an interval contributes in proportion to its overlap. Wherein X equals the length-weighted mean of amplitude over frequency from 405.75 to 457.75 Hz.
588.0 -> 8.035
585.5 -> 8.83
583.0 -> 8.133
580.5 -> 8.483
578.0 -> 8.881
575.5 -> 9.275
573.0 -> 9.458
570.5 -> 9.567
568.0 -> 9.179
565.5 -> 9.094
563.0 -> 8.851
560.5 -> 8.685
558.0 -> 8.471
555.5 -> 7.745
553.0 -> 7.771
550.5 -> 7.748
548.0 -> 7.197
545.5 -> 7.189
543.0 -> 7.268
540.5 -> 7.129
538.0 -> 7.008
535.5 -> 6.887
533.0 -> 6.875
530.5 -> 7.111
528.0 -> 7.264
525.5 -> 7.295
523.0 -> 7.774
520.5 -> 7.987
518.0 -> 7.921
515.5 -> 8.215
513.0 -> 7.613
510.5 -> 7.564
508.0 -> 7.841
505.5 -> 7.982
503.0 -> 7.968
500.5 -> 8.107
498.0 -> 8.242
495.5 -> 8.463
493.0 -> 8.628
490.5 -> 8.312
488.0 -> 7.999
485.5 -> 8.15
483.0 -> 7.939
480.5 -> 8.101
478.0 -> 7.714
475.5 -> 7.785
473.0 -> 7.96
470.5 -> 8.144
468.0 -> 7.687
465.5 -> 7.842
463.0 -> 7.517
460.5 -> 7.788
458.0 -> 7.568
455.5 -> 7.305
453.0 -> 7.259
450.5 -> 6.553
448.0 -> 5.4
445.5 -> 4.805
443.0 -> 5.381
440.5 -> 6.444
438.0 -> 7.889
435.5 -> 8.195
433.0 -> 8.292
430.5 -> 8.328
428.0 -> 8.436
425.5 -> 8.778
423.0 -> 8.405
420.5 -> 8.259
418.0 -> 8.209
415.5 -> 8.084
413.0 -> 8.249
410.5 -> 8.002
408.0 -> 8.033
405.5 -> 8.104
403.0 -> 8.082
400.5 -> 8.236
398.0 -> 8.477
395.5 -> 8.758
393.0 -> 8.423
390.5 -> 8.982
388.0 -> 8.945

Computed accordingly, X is 7.53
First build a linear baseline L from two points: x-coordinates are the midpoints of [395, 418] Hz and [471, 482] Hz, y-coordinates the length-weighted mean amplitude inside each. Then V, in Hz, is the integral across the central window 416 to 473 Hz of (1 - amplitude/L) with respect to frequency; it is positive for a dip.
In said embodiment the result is 3.9 Hz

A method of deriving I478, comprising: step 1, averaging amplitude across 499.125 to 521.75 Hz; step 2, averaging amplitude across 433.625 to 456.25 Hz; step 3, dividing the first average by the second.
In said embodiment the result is 1.20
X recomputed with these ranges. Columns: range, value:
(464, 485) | 7.9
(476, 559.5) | 7.74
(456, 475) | 7.77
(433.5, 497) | 7.49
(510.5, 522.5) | 7.89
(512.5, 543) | 7.41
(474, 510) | 8.08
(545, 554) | 7.49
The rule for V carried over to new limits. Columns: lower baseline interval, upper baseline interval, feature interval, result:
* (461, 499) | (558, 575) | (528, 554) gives 4.6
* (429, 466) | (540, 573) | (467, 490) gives -1.7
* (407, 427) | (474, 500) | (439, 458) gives 4.5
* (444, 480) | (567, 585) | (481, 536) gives 0.7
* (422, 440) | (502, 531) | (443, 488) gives 3.8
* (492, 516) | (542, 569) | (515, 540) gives 2.1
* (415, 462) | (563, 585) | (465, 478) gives -0.1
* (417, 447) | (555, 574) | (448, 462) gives 1.2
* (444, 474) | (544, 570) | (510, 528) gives 0.1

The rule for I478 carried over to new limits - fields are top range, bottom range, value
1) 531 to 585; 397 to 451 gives 1.06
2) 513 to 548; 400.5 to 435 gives 0.89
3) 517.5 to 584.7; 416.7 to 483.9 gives 1.06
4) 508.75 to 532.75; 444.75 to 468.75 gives 1.09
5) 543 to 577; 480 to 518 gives 1.05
